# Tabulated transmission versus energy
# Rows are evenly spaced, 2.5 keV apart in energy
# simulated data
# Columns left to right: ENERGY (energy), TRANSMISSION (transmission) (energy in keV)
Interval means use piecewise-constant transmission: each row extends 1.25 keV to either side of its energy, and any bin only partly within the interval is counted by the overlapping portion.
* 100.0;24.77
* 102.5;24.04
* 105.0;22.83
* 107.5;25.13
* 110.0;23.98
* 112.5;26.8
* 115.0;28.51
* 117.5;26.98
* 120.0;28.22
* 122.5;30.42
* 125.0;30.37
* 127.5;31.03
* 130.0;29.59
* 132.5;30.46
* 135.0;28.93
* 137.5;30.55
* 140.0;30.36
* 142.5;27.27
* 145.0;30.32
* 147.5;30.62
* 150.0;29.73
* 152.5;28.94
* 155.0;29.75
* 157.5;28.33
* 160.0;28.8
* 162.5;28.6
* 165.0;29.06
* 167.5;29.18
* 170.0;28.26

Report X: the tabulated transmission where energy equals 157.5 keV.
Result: 28.33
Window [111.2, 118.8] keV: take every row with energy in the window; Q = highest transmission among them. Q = 28.51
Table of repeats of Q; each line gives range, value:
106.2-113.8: 26.8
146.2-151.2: 30.62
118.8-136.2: 31.03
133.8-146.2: 30.55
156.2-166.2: 29.06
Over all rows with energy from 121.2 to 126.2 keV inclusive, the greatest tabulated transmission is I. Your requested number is 30.42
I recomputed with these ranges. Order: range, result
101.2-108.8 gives 25.13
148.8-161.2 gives 29.75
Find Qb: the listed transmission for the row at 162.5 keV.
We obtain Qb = 28.6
